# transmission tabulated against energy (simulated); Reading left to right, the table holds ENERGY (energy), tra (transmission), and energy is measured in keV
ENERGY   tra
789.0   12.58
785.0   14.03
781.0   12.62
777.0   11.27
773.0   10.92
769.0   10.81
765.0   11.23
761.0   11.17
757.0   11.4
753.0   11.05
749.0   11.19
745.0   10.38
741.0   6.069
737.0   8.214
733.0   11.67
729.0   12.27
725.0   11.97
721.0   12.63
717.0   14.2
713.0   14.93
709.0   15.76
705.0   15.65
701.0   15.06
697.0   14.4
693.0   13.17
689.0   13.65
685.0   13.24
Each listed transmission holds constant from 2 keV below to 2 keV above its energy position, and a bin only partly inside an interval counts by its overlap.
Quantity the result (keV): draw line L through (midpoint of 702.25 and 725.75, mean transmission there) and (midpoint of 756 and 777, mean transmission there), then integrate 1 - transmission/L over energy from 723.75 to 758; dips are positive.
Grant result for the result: 6.10 keV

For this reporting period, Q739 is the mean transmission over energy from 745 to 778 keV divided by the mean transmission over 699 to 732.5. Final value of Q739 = 0.79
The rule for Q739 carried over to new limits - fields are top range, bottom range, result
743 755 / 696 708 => 0.72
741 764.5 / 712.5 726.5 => 0.80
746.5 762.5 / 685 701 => 0.81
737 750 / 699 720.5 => 0.60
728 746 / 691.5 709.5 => 0.65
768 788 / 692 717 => 0.81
